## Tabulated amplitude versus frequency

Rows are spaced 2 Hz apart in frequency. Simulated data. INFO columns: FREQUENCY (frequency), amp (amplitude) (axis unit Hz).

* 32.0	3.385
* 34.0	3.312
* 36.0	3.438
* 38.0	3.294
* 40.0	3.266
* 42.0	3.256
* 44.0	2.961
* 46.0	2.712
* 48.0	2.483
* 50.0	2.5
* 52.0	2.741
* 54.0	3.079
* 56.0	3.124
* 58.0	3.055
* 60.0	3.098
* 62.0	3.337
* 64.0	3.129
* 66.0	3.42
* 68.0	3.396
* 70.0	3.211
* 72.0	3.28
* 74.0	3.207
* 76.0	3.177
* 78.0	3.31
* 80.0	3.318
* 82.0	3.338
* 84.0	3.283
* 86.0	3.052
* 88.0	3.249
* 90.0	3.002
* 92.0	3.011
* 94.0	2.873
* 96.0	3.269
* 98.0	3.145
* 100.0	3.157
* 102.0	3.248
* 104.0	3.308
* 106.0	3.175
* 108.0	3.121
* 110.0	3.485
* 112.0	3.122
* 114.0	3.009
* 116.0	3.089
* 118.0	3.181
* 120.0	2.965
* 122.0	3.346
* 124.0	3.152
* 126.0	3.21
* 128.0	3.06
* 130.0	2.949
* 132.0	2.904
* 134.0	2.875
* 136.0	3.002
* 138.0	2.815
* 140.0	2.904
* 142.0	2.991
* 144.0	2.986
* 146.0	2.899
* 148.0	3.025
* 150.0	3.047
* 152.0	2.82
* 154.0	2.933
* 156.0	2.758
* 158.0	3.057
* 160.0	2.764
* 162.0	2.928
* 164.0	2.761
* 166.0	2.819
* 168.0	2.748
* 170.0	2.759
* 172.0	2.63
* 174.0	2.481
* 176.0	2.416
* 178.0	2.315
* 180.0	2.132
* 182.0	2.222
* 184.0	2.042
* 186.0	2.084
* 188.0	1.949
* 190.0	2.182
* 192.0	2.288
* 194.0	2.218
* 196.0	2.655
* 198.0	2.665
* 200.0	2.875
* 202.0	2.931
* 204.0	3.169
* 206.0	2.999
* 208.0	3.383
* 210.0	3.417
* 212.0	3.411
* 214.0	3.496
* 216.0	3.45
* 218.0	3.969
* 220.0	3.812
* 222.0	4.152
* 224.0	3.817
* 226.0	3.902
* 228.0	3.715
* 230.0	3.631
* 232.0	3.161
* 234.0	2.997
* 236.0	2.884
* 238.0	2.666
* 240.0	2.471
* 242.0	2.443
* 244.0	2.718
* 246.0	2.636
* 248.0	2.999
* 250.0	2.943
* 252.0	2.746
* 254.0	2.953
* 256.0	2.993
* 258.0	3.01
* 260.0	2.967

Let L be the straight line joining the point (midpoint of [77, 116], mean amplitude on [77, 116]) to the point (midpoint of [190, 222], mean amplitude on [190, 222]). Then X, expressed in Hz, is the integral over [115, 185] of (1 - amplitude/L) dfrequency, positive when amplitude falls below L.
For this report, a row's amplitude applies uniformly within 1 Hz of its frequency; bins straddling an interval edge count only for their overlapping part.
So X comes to 7.2 Hz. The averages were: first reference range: 3.18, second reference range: 3.12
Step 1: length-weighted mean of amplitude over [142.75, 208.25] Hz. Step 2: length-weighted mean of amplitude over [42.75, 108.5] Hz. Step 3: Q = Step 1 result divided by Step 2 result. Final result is 0.85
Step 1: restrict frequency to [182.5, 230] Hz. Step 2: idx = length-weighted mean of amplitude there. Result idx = 3.07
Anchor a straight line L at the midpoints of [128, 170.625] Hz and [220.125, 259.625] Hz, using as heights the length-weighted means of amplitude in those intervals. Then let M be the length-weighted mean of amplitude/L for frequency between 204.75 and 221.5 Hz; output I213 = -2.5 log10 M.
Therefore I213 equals -0.15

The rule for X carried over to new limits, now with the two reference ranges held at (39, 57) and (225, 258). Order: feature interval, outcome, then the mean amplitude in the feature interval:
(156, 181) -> 2.6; 2.66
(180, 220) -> 2.1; 2.82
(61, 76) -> -1.9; 3.28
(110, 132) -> -1.3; 3.12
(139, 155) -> 0.0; 2.95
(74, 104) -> -2.6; 3.18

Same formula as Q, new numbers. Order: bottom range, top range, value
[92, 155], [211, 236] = 1.17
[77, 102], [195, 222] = 1.04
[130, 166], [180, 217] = 0.94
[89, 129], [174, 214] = 0.83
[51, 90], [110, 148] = 0.95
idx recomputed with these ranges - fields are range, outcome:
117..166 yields 2.97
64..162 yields 3.1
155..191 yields 2.5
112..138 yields 3.05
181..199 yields 2.26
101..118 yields 3.19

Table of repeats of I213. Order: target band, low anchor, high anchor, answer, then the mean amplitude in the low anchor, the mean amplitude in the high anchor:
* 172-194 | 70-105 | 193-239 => 0.41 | 3.19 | 3.28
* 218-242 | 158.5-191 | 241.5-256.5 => -0.23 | 2.46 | 2.81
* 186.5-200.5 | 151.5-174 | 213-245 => 0.27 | 2.8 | 3.33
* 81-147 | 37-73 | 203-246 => 0.02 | 3.07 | 3.3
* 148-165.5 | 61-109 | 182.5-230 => 0.09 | 3.21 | 3.07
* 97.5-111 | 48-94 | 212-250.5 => -0.03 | 3.13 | 3.26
